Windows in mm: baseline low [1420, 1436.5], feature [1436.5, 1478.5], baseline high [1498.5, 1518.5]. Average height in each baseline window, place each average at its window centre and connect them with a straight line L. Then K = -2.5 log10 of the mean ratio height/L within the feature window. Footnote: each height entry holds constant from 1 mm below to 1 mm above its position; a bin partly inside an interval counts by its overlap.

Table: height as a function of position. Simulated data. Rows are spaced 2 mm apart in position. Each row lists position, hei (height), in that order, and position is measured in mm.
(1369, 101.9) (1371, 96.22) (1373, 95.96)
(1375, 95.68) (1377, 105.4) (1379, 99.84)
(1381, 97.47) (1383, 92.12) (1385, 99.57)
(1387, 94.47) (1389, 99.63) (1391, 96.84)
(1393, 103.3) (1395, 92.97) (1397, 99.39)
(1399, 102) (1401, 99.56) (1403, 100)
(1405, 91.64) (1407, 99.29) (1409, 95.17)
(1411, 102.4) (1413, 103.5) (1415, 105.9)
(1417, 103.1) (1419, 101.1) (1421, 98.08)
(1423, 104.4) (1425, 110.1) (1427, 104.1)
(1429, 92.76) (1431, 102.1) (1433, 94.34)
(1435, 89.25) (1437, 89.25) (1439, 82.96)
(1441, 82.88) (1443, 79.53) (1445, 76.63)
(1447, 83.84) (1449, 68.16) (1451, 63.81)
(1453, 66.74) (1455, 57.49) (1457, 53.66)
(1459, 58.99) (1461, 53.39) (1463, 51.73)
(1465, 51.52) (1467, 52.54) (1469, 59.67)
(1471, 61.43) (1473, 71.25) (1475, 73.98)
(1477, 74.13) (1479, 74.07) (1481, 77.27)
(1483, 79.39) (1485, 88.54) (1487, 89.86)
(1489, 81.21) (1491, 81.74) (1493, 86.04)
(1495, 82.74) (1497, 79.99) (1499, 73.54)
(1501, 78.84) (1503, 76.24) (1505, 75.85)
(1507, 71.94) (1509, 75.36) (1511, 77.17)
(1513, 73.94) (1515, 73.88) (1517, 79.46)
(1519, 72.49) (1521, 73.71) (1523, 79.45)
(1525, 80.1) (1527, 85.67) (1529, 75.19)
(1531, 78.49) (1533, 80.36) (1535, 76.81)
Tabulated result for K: 0.33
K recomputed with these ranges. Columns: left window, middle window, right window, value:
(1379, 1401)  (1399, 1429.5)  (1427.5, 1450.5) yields -0.104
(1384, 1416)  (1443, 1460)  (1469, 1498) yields 0.275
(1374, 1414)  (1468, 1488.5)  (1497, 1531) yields 0.108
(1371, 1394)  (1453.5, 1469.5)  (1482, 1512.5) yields 0.477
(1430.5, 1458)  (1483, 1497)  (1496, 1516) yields -0.110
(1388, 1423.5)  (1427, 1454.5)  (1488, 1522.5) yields 0.116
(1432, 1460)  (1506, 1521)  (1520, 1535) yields 0.048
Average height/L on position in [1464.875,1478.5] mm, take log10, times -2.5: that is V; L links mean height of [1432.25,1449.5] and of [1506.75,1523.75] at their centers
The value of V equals 0.23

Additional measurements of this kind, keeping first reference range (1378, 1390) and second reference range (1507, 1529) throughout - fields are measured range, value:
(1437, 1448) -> 0.082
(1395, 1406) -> -0.038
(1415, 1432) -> -0.124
